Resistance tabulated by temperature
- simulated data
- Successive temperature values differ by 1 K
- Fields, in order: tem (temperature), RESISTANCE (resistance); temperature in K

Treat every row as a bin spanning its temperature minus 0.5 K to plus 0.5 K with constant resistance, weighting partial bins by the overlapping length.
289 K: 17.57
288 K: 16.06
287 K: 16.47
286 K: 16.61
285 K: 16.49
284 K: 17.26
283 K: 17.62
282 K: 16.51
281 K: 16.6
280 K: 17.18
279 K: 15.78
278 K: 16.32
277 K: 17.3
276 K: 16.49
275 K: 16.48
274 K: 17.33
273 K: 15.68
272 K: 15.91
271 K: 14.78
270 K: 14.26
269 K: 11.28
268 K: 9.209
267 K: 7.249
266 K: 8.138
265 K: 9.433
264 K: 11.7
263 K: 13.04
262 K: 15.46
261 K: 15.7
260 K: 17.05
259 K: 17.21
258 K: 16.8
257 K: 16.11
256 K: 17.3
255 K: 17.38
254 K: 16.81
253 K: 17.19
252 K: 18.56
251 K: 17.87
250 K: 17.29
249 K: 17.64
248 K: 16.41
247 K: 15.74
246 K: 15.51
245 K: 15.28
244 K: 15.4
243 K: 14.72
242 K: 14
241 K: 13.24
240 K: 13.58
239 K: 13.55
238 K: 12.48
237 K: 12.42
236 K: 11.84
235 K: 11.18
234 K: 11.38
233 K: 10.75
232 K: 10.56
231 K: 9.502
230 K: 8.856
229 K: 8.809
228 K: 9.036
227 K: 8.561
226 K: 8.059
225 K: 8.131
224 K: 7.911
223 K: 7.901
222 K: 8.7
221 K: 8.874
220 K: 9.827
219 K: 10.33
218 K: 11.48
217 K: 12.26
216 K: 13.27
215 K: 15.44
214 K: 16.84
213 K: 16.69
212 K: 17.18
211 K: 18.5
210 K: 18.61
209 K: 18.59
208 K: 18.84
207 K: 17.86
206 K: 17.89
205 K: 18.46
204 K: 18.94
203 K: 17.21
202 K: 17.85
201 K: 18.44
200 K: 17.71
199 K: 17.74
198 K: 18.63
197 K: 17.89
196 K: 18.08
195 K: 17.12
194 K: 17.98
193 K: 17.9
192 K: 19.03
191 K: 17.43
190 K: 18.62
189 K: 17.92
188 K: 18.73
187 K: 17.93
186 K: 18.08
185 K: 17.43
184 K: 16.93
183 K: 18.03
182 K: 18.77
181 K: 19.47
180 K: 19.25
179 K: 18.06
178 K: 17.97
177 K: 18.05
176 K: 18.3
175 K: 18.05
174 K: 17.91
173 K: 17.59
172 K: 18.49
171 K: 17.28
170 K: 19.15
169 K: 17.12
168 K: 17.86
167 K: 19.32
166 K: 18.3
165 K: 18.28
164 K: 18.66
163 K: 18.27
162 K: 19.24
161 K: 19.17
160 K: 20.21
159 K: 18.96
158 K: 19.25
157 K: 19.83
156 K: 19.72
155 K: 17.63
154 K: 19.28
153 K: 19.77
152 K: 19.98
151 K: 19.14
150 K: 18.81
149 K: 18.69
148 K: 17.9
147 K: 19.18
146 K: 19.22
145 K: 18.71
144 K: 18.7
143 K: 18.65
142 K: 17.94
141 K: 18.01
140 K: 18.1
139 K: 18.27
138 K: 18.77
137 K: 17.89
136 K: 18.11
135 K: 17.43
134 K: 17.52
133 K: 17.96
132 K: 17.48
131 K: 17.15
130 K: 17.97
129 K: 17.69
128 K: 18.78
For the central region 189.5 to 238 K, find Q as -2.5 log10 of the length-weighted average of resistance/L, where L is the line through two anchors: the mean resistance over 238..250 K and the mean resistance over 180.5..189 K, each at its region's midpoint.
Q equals 0.18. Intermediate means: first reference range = 18.2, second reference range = 15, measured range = 14.3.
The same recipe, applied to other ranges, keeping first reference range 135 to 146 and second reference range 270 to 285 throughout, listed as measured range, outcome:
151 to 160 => -0.07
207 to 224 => 0.24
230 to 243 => 0.38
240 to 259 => 0.04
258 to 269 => 0.31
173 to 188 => -0.02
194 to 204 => -0.02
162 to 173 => -0.02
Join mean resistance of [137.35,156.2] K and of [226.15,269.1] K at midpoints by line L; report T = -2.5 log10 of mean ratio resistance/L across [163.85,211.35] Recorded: -0.10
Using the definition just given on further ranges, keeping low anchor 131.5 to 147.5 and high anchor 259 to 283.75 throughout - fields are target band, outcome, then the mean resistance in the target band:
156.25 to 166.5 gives -0.083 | 19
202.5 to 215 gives -0.100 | 17.9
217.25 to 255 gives 0.231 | 12.5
